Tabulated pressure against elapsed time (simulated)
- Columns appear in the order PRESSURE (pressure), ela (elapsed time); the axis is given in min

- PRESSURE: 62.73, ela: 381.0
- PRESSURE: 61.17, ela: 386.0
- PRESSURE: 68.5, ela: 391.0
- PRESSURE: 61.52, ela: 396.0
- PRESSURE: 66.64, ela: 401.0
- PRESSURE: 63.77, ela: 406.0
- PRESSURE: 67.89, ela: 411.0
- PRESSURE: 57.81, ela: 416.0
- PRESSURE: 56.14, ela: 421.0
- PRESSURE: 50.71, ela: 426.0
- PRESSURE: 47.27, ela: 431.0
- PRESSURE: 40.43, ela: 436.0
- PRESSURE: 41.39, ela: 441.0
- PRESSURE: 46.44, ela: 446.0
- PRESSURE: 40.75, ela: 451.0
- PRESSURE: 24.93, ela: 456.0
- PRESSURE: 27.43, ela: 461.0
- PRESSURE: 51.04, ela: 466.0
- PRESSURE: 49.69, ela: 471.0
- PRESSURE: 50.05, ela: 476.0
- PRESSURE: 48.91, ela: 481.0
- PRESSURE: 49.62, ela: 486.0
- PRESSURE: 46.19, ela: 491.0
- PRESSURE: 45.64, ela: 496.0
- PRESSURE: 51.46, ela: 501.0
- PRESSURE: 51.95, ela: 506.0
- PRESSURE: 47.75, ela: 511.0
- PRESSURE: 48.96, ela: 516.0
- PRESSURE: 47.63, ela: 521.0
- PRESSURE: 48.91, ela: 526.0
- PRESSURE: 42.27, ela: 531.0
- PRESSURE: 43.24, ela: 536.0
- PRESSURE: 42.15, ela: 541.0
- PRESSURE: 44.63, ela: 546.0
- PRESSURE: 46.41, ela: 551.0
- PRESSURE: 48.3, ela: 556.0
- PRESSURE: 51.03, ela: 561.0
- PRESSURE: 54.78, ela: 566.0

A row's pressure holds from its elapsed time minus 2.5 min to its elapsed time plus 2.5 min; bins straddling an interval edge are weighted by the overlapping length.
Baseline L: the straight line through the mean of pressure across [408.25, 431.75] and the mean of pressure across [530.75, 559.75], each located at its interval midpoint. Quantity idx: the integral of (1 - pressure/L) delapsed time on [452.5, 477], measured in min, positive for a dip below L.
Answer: 5.7 min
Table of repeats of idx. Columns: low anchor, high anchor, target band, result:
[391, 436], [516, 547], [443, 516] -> 7.85 min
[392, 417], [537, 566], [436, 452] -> 4.53 min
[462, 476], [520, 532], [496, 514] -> -1.00 min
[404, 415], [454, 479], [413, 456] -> 6.45 min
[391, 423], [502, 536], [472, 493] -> 1.54 min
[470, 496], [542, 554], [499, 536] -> -0.98 min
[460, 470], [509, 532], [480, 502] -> -1.61 min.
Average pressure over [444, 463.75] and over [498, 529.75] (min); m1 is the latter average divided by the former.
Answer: 1.4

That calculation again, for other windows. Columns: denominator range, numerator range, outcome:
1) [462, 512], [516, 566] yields 0.96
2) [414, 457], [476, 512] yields 1.07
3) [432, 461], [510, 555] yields 1.20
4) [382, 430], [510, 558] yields 0.75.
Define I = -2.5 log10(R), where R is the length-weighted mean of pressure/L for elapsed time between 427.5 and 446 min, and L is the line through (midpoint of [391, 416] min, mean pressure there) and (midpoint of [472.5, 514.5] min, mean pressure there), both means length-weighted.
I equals 0.32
